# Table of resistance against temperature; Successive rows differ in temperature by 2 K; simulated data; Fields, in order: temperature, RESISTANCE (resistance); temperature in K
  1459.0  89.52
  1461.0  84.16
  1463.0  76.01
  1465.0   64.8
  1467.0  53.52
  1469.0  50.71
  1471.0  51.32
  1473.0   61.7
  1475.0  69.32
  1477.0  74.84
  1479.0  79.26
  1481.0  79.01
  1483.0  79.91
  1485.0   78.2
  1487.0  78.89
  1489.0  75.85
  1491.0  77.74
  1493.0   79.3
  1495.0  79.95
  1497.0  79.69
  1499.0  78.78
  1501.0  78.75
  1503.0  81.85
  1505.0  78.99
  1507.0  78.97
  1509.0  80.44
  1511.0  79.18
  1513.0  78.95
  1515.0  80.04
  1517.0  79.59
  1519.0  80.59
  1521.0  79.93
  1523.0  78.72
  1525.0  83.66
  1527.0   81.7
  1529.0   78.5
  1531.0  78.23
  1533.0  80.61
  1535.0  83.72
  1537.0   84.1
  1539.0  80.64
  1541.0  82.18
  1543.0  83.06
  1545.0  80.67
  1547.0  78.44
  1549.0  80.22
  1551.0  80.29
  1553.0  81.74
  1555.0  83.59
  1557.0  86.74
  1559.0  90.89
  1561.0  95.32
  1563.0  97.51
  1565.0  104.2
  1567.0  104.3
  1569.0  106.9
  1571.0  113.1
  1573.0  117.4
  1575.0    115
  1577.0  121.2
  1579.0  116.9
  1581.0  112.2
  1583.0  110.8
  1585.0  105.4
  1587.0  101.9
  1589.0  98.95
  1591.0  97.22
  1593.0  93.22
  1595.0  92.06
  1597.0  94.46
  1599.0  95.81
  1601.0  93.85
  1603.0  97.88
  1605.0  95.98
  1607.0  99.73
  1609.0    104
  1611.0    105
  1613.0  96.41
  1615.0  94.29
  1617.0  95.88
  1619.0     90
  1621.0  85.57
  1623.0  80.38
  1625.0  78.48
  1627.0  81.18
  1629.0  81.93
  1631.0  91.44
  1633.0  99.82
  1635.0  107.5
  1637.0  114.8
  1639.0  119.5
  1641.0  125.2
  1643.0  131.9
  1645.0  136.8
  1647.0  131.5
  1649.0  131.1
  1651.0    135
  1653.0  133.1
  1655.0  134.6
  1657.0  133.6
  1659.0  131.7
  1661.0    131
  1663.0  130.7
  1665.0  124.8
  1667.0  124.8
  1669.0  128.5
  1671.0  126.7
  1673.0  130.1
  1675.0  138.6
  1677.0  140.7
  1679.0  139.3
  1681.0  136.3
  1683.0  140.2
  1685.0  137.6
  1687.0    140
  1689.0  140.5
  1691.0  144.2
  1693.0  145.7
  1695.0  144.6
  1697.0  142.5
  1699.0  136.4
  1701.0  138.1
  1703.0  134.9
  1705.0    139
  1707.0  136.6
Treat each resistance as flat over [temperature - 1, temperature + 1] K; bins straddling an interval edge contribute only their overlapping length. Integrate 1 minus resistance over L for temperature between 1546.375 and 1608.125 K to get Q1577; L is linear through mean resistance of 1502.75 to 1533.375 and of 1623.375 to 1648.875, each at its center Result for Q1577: -3.1 K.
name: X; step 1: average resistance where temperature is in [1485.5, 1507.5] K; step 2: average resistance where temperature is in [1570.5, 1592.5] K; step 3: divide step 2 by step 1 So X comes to 1.39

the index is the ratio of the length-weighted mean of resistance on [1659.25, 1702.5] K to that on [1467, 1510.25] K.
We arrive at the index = 1.83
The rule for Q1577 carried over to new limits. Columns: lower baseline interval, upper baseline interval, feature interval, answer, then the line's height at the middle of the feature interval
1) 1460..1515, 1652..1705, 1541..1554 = 1.79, 93.8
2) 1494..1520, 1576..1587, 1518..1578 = 5.00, 97.6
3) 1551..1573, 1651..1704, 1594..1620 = 3.55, 112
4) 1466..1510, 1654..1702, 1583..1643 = 8.67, 115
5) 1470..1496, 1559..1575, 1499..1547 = 4.47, 89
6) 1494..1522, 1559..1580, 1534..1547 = 1.74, 94.8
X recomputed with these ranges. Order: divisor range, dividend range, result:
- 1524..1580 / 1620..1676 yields 1.28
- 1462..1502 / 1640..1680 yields 1.82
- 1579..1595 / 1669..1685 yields 1.32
